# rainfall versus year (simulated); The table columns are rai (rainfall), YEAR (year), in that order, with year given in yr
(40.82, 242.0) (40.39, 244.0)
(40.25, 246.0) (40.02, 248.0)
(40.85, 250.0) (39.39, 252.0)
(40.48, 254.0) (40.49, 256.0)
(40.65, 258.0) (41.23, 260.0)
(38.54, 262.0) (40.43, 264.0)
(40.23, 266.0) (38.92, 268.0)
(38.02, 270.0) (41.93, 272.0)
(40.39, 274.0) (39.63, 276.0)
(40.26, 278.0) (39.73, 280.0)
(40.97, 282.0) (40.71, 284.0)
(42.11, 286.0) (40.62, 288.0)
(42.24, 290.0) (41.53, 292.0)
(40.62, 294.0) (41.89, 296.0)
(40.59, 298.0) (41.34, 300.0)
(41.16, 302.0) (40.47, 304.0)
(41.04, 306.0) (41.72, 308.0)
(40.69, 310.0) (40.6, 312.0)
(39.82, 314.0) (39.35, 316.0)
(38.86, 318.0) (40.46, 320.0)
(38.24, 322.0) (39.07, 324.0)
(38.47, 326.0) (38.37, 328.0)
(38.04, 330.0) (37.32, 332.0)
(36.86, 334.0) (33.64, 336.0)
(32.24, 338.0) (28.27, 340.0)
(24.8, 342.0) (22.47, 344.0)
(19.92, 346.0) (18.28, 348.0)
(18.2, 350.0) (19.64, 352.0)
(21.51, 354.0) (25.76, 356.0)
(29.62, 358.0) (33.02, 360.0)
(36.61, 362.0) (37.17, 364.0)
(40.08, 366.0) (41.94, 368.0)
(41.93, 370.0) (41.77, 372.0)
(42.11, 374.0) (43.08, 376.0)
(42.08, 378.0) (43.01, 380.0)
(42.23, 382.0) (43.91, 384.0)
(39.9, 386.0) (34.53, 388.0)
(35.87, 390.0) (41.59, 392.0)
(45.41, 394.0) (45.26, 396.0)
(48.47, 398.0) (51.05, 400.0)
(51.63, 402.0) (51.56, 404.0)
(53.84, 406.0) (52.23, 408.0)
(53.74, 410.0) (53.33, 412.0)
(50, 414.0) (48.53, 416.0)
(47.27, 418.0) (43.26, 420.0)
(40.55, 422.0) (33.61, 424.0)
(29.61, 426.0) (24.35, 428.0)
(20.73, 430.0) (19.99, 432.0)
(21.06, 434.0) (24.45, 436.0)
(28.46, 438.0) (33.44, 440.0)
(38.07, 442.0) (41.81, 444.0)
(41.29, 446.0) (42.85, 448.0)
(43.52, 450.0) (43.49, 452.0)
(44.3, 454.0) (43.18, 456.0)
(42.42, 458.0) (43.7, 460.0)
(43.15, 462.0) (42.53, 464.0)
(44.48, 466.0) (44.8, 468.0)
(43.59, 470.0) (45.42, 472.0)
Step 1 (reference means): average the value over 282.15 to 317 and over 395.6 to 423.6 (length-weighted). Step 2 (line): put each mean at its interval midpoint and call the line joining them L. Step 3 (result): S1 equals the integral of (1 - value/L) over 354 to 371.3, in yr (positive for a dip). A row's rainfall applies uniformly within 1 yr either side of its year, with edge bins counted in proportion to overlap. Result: 4.0 yr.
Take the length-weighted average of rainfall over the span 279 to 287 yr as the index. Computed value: 40.9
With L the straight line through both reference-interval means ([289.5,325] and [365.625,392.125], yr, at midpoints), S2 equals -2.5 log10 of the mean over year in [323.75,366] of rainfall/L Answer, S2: 0.33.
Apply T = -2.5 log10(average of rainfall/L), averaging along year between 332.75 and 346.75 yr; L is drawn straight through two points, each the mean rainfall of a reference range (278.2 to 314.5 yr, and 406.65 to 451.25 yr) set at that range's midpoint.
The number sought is 0.36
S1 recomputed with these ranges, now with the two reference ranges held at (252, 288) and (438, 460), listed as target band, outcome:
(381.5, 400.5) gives -0.9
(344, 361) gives 7.3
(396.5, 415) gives -4.9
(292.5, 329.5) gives 0.3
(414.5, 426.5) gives -0.1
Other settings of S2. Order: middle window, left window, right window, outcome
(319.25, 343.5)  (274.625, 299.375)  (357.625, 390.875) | 0.146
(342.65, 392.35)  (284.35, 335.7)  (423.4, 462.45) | 0.110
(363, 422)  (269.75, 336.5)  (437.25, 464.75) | -0.112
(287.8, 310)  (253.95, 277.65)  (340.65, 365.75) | -0.185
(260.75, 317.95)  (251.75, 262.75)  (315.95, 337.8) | -0.039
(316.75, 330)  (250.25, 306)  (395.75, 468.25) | 0.051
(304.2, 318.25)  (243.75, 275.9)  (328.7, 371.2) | -0.167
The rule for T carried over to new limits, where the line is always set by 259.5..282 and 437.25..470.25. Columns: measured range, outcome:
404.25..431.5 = -0.03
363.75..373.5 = 0.00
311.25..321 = 0.01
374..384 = -0.05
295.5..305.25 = -0.02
